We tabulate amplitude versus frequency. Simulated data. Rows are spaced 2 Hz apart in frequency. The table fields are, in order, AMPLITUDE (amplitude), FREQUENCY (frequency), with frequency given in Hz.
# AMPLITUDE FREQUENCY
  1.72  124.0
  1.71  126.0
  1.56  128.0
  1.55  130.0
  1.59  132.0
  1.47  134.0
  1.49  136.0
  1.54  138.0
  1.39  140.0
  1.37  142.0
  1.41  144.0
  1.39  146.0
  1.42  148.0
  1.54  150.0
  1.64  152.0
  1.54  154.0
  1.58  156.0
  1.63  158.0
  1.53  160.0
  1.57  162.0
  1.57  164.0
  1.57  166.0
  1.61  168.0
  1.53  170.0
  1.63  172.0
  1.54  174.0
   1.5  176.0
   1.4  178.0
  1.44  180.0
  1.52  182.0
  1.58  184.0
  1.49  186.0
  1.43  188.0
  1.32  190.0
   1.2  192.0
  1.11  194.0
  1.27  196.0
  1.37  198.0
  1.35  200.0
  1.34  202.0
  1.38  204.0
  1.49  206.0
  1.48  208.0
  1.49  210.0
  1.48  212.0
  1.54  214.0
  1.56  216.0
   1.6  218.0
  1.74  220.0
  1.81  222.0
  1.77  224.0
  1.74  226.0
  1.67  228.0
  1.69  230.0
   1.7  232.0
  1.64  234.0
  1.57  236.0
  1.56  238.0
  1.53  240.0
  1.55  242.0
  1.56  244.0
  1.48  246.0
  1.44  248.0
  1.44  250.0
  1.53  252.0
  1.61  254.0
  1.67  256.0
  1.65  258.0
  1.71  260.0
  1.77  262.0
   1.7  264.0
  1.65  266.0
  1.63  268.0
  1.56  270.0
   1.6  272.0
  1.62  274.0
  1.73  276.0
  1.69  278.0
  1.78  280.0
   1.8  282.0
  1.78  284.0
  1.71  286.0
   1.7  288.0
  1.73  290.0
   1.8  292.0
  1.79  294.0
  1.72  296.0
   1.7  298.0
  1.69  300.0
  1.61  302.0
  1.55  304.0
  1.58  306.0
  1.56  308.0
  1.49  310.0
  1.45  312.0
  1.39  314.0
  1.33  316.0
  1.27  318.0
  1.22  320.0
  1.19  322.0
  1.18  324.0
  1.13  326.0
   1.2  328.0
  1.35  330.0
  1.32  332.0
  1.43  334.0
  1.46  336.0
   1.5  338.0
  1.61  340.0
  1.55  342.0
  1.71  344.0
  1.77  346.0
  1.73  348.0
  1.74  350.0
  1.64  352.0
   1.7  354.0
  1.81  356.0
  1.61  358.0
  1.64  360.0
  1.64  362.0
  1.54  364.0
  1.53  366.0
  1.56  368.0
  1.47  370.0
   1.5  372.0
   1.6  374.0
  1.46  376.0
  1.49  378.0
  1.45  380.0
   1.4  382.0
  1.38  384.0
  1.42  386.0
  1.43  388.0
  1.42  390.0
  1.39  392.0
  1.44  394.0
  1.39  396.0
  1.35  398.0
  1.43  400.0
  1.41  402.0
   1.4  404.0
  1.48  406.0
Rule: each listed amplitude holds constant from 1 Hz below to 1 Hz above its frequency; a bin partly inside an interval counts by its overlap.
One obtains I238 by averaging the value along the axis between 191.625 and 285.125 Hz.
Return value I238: 1.58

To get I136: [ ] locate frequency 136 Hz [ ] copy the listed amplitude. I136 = 1.49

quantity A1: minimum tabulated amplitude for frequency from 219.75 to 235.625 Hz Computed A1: 1.64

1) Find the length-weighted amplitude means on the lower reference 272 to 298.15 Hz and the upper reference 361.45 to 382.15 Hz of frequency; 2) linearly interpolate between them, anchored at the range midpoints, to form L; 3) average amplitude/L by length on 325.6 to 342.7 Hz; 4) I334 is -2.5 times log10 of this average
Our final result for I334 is 0.15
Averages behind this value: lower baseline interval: 1.73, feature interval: 1.4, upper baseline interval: 1.51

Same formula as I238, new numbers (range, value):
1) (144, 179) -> 1.54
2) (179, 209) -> 1.38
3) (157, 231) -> 1.51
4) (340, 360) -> 1.69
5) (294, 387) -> 1.51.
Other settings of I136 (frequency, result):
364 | 1.54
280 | 1.78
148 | 1.42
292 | 1.8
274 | 1.62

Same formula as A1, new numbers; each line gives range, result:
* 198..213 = 1.34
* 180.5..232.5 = 1.11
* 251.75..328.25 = 1.13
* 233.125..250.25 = 1.44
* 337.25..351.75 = 1.5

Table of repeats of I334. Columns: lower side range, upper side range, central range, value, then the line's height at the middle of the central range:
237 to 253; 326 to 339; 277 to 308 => -0.19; 1.43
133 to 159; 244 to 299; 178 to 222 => 0.09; 1.57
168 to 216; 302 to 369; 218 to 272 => -0.12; 1.46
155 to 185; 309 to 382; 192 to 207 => 0.16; 1.54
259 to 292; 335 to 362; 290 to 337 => 0.15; 1.67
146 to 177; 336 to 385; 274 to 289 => -0.11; 1.57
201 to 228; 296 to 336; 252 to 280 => -0.12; 1.49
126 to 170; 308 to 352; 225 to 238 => -0.12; 1.49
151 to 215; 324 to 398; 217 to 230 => -0.16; 1.48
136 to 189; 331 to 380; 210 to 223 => -0.05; 1.53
